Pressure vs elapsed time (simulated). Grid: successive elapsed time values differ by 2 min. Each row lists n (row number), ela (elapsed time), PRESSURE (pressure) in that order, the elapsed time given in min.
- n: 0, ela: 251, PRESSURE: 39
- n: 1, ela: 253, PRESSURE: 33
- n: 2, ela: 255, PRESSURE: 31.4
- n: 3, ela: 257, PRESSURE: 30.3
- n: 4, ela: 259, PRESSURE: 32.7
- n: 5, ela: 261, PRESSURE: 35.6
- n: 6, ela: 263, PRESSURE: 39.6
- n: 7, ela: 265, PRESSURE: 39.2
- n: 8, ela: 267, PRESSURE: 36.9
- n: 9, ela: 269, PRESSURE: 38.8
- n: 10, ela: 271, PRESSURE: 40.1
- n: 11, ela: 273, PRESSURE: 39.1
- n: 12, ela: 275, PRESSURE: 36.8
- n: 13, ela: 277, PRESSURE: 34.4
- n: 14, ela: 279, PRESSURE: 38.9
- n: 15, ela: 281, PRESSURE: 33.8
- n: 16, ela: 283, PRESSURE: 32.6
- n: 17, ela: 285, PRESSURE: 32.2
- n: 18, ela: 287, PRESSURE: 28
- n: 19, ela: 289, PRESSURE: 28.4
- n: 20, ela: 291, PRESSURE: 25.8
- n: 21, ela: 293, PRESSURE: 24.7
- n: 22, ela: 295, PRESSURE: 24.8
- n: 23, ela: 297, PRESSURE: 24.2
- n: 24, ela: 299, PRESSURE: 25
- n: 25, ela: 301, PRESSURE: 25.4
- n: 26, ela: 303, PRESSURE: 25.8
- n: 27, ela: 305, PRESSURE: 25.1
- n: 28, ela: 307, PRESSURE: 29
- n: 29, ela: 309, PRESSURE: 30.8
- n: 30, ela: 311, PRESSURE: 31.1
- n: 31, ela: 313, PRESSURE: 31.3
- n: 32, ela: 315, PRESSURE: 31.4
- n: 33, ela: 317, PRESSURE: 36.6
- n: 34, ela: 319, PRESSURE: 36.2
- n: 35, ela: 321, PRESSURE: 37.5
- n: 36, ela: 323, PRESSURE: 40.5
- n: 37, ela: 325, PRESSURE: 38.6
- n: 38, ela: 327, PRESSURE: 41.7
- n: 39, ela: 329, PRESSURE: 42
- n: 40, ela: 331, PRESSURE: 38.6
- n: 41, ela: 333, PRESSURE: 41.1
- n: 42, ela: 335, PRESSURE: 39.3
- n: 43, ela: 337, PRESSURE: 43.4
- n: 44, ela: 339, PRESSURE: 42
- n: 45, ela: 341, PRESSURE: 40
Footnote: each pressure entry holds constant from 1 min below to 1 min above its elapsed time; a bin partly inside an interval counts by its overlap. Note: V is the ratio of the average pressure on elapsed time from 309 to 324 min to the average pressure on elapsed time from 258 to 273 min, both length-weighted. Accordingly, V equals 0.92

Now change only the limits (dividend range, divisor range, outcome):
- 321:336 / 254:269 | 1.13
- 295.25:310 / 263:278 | 0.69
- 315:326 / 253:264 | 1.10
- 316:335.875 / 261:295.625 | 1.16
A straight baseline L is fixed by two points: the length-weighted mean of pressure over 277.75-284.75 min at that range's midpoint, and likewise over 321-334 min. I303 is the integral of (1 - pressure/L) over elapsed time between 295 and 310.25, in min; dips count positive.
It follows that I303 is 4.44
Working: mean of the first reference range 34.8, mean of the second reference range 40.2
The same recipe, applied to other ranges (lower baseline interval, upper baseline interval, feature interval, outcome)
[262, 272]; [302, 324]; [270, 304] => 5.3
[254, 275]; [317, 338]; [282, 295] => 3.2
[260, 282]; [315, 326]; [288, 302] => 4.5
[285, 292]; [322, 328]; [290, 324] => 4.7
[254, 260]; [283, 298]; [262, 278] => -4.4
